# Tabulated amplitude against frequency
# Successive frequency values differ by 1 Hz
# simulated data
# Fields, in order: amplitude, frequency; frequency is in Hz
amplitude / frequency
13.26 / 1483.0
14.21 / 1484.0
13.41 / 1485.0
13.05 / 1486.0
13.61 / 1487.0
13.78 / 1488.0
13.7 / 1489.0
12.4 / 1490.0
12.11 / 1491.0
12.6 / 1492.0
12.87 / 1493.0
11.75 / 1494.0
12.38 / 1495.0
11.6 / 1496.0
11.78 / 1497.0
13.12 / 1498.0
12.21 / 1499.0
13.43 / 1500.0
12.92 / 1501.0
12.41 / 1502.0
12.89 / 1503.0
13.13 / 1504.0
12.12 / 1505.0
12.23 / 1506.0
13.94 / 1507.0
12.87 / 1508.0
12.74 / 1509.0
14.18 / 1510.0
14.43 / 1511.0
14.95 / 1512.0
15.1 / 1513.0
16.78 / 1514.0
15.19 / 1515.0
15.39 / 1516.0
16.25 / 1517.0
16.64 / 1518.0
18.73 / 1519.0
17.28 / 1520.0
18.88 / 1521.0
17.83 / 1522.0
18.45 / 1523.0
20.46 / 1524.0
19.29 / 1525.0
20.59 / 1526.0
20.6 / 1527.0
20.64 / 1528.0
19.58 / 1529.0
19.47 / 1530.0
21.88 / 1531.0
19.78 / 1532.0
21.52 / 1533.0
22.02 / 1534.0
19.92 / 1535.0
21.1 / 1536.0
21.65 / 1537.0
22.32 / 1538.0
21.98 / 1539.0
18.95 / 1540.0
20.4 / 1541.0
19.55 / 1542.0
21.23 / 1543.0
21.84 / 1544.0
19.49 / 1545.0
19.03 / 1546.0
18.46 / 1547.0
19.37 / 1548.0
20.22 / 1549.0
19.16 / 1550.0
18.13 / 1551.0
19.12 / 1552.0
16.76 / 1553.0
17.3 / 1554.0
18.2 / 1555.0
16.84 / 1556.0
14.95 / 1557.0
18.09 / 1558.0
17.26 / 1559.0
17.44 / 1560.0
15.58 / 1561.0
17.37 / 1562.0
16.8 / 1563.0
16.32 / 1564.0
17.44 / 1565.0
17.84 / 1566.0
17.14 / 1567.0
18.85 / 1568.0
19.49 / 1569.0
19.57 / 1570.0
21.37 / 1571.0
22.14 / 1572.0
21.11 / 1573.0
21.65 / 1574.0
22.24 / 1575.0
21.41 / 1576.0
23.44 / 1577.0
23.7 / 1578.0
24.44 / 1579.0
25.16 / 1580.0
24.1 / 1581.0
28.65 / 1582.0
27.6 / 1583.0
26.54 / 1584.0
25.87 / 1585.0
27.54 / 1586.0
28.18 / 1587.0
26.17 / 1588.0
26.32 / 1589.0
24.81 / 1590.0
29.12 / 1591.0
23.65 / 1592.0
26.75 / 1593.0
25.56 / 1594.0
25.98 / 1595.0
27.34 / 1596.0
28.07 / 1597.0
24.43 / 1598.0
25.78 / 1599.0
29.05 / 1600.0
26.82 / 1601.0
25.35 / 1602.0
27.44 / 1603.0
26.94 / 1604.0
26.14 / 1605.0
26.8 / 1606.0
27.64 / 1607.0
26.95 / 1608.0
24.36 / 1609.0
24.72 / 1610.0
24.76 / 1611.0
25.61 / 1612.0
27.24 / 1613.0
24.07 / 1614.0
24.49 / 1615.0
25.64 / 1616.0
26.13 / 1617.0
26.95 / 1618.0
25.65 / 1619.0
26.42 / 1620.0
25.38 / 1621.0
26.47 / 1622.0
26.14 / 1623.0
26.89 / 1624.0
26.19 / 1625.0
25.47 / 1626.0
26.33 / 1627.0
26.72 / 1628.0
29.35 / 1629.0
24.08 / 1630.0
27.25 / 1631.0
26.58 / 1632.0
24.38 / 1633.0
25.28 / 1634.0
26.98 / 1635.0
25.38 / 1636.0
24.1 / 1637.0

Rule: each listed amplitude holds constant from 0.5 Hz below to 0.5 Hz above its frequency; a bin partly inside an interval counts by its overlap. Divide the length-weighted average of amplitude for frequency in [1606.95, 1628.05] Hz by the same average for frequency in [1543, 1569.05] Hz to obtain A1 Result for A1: 1.43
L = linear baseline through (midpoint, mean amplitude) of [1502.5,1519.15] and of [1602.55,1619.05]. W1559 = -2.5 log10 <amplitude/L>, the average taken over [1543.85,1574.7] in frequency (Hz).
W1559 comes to 0.084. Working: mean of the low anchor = 14.5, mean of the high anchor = 26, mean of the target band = 18.5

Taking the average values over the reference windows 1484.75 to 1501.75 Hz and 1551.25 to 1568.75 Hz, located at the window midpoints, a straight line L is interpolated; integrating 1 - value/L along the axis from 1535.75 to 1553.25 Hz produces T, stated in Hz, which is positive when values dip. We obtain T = -4.0 Hz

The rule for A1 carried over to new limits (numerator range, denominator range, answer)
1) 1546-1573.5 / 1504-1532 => 1.08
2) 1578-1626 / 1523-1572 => 1.36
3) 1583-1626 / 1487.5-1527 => 1.79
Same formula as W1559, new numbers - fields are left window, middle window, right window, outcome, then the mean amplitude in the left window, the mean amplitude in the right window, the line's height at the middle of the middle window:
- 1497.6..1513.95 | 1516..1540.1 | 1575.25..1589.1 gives -0.17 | 13.4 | 25.6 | 16.9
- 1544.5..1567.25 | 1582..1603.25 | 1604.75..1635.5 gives -0.18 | 17.8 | 26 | 22.5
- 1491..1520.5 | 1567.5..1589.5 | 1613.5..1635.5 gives -0.12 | 13.8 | 26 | 21.3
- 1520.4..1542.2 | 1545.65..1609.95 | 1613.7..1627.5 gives 0.04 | 20.3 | 25.9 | 23.2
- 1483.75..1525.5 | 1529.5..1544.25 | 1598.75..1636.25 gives -0.18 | 14.4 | 26.2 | 17.7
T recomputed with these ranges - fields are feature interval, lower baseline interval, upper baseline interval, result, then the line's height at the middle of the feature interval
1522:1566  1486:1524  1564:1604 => -0.6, 19.2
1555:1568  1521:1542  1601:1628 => 3.1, 22.4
